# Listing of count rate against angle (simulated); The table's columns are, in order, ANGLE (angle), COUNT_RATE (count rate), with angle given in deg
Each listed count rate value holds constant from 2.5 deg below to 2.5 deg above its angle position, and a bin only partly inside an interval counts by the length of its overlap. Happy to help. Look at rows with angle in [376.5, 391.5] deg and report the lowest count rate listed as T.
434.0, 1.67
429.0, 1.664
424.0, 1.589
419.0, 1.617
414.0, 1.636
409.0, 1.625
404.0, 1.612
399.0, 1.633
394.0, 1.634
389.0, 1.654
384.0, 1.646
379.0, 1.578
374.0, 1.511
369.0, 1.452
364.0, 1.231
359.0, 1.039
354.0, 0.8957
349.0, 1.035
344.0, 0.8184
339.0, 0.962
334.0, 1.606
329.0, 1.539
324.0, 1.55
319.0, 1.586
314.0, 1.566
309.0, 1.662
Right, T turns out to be 1.578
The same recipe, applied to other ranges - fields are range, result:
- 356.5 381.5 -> 1.039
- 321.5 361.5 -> 0.8184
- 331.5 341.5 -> 0.962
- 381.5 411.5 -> 1.612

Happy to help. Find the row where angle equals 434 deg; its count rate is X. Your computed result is 1.67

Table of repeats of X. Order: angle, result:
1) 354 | 0.8957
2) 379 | 1.578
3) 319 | 1.586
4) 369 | 1.452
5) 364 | 1.231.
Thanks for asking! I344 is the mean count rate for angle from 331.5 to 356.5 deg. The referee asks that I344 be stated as 1.06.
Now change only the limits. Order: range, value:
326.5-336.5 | 1.57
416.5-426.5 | 1.6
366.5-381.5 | 1.51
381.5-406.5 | 1.64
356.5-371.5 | 1.24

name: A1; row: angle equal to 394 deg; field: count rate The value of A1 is 1.634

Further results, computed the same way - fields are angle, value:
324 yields 1.55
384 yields 1.646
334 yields 1.606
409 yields 1.625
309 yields 1.662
